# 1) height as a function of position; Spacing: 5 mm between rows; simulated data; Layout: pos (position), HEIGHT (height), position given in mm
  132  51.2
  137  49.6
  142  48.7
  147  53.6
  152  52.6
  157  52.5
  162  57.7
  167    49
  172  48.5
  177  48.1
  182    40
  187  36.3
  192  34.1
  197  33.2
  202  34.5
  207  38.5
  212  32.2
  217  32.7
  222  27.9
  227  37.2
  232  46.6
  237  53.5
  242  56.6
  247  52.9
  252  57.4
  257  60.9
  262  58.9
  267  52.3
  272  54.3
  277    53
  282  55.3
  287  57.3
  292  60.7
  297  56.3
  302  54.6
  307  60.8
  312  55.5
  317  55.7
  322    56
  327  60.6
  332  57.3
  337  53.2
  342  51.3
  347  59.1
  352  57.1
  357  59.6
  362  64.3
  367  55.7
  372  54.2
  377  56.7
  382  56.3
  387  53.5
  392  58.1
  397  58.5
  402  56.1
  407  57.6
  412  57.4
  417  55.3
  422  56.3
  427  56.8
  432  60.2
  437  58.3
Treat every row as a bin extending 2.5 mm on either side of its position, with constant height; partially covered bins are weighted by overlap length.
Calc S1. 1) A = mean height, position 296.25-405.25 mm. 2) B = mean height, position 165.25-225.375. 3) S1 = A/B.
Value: 1.5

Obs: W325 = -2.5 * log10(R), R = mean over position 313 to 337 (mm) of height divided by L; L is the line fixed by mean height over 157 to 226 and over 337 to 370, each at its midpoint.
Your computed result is -0.05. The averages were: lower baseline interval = 39.9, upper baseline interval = 57.4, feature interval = 56.8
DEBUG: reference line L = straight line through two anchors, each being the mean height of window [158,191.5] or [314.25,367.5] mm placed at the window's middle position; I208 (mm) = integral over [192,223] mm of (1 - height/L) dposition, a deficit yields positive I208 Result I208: 9.5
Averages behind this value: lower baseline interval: 46.1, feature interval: 33.5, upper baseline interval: 57.3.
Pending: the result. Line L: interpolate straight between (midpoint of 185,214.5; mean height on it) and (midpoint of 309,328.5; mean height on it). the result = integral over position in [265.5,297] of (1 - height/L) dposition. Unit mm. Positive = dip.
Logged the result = -3.6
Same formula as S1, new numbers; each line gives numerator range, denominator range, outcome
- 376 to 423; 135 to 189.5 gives 1.16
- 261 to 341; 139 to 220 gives 1.30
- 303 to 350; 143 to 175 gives 1.09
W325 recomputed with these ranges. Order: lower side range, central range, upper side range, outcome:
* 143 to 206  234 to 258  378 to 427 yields -0.15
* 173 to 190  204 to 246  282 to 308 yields 0.17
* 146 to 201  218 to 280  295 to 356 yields 0.01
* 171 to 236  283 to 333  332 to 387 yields -0.14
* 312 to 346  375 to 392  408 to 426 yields 0.01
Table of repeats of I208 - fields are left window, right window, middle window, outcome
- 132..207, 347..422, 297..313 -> -1.2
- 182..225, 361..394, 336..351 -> -0.8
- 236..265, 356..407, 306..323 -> 0.1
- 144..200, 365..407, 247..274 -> -3.4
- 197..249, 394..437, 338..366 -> -3.2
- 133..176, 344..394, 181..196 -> 4.6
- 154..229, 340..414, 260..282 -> -3.3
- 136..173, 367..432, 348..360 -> -0.7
